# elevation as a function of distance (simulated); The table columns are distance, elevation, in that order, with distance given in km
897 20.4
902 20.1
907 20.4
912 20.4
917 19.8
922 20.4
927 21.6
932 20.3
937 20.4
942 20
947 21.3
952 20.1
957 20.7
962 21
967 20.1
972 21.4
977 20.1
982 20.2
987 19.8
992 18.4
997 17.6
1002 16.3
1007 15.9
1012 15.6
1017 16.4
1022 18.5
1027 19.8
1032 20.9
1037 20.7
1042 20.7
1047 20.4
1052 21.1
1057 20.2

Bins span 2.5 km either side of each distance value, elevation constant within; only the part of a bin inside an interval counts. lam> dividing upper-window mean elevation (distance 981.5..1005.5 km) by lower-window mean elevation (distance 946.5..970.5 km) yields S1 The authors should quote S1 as 0.9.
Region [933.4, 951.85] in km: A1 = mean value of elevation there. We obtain 20.5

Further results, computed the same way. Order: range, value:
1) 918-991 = 20.5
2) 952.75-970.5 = 20.6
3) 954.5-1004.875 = 19.5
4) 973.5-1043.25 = 18.6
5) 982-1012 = 17.6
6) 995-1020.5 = 16.4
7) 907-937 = 20.5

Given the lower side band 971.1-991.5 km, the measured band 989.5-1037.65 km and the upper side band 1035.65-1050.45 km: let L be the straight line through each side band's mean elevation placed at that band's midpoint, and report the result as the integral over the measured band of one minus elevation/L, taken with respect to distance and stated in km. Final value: 5.8 km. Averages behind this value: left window 20.1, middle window 17.9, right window 20.6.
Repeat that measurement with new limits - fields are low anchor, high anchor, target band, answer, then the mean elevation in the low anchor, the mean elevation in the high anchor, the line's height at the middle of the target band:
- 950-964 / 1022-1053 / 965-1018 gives 5.5 km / 20.6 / 20.4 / 20.5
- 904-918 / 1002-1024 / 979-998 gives -1.9 km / 20.2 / 16.5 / 17.4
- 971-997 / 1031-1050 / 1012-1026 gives 2.0 km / 19.7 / 20.7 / 20.3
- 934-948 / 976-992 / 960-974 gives -0.5 km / 20.5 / 19.8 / 20.1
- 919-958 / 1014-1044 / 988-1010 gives 2.9 km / 20.6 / 19.4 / 19.8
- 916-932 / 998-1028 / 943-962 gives -1.2 km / 20.6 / 17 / 19.5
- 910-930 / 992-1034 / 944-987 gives -3.2 km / 20.5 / 17.6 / 19.1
